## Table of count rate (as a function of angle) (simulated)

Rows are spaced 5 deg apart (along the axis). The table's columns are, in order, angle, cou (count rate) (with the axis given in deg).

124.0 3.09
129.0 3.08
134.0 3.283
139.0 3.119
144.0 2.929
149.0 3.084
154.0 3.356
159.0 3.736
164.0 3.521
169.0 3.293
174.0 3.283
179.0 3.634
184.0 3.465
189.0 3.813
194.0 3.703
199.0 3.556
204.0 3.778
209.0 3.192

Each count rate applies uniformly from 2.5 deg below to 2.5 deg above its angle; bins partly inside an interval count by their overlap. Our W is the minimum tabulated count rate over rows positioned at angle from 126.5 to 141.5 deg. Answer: 3.08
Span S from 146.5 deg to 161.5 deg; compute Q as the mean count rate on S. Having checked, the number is 3.39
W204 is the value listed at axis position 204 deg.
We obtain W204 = 3.778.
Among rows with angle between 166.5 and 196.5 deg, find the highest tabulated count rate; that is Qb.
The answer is 3.813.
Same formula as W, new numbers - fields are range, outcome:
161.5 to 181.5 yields 3.283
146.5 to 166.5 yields 3.084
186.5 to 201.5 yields 3.556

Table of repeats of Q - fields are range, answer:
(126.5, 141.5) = 3.16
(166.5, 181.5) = 3.4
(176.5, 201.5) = 3.63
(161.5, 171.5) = 3.41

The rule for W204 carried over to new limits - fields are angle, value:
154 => 3.356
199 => 3.556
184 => 3.465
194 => 3.703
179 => 3.634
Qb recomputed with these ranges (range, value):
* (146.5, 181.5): 3.736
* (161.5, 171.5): 3.521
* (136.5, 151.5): 3.119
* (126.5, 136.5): 3.283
